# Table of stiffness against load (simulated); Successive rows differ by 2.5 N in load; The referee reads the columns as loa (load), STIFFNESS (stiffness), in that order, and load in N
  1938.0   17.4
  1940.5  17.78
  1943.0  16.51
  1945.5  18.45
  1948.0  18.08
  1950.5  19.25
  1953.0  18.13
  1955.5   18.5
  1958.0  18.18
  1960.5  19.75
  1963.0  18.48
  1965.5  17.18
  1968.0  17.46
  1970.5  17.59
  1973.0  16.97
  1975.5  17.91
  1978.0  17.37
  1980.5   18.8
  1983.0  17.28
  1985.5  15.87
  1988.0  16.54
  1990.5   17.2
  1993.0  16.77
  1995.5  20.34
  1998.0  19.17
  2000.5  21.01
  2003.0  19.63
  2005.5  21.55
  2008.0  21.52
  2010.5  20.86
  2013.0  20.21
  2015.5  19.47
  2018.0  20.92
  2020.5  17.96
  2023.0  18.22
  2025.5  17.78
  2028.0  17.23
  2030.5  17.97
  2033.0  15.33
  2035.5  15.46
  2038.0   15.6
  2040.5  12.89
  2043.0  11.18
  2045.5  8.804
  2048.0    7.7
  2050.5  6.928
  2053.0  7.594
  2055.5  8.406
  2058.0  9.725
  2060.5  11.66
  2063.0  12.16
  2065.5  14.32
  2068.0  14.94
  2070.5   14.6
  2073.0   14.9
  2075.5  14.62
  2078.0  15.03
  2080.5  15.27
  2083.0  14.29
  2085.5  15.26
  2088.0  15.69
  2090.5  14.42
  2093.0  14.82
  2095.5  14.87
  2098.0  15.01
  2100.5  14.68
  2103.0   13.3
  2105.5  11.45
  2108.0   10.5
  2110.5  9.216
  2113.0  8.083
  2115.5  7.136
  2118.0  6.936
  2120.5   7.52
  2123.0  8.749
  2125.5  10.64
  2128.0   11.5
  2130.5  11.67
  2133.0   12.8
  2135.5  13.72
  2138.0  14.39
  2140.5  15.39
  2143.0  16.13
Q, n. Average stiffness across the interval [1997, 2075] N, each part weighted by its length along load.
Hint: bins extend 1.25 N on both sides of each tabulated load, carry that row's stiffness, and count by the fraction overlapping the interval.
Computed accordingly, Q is 15.3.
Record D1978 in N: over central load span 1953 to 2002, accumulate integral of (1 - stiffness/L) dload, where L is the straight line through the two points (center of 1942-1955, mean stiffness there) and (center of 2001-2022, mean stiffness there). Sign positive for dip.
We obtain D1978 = 2.77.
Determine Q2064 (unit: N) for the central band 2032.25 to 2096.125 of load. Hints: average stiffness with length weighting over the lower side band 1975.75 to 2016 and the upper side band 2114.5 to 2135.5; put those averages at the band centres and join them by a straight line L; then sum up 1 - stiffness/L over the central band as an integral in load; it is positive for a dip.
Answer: 4.6 N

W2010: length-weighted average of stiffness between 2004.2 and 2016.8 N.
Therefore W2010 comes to 20.7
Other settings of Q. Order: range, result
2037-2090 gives 12.5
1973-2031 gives 18.7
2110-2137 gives 9.87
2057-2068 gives 12.4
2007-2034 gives 18.9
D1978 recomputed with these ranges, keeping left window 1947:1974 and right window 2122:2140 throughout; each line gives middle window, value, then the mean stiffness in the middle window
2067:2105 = -2.8 N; 14.7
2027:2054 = 5.2 N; 12.4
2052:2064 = 3.9 N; 9.91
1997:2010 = -3.1 N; 20.6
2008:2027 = -3.9 N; 19.5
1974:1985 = -0.1 N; 17.7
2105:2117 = 3.5 N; 9.09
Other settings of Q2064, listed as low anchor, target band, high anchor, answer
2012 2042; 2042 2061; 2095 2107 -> 8.6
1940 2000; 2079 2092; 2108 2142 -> -2.6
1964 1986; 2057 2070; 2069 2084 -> 2.1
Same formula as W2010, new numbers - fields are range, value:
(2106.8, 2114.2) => 9.27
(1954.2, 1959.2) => 18.3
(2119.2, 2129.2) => 9.58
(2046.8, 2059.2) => 8.07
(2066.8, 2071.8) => 14.8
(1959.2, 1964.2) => 19.1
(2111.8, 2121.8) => 7.42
